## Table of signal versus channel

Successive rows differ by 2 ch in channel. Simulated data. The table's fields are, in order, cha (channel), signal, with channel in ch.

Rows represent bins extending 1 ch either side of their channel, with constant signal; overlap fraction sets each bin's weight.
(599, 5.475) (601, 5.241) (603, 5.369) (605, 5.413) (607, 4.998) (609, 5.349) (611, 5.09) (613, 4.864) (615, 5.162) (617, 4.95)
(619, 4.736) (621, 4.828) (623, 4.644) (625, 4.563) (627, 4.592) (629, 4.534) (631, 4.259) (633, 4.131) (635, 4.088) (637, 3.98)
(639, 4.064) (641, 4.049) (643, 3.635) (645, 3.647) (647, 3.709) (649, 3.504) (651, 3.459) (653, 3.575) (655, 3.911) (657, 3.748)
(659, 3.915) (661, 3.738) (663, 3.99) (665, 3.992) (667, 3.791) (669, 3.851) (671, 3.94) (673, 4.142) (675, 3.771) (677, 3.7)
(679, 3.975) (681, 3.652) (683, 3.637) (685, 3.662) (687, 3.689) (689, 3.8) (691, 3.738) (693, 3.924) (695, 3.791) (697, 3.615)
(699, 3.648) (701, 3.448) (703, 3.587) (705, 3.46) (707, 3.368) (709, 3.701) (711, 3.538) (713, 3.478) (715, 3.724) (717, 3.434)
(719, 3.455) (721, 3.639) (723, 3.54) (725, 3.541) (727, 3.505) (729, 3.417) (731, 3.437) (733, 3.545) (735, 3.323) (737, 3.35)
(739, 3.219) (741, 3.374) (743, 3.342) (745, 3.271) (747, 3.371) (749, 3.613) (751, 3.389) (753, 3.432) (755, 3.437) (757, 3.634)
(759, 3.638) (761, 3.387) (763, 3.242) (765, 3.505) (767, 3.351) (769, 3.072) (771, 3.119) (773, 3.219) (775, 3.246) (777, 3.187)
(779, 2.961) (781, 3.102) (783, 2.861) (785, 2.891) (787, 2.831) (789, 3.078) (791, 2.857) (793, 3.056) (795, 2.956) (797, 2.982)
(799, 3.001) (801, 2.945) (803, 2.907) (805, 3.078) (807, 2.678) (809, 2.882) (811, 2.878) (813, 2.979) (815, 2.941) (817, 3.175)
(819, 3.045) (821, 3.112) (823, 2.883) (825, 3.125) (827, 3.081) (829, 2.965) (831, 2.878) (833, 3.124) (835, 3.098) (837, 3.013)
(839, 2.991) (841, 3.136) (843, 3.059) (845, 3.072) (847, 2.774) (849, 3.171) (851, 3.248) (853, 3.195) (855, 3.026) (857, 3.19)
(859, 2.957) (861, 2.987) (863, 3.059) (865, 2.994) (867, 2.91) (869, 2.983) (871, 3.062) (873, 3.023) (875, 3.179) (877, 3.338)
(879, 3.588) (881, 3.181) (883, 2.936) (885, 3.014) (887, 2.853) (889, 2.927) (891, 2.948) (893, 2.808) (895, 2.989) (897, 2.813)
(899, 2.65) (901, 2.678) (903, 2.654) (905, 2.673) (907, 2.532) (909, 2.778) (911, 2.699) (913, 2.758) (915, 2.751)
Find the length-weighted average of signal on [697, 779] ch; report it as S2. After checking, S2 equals 3.43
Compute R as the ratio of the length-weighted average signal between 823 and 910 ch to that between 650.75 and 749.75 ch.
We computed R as 0.8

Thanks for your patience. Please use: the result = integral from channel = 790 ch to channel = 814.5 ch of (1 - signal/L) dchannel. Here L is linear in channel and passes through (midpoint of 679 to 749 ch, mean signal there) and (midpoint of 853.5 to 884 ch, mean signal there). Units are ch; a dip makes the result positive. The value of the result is 2.64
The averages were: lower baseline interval 3.54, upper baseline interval 3.1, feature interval 2.93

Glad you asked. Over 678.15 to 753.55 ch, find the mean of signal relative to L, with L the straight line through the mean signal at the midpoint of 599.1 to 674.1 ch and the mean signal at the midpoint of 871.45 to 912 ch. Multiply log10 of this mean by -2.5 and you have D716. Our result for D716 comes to 0.100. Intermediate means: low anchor 4.32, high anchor 2.92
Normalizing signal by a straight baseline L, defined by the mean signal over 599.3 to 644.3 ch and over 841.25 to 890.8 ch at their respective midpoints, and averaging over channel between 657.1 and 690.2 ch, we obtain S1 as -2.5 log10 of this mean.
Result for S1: 0.13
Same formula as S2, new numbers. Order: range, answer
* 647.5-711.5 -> 3.73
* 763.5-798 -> 3.08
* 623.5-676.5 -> 3.95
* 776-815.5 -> 2.95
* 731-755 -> 3.39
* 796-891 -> 3.03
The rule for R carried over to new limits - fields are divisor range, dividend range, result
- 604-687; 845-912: 0.71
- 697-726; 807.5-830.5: 0.85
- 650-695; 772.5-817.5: 0.78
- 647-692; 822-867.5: 0.80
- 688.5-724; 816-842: 0.85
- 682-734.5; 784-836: 0.83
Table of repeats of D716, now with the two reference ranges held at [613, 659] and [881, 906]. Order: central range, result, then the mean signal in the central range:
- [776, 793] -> 0.15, 2.98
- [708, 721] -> 0.06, 3.56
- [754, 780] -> 0.06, 3.31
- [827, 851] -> 0.03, 3.04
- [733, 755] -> 0.07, 3.38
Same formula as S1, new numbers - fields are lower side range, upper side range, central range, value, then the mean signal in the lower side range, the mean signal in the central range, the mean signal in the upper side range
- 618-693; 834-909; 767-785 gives 0.11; 3.96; 3.1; 2.99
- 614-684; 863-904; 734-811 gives 0.10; 4.05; 3.17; 2.98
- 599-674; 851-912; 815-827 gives 0.08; 4.33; 3.06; 2.96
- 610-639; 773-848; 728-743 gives 0.08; 4.58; 3.38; 3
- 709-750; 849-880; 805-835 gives 0.08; 3.46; 2.99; 3.12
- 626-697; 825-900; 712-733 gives 0.03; 3.87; 3.52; 3.03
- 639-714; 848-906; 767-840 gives 0.09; 3.73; 3.01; 3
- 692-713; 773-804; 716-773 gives -0.03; 3.6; 3.41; 3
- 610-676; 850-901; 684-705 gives 0.06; 4.15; 3.68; 3.03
